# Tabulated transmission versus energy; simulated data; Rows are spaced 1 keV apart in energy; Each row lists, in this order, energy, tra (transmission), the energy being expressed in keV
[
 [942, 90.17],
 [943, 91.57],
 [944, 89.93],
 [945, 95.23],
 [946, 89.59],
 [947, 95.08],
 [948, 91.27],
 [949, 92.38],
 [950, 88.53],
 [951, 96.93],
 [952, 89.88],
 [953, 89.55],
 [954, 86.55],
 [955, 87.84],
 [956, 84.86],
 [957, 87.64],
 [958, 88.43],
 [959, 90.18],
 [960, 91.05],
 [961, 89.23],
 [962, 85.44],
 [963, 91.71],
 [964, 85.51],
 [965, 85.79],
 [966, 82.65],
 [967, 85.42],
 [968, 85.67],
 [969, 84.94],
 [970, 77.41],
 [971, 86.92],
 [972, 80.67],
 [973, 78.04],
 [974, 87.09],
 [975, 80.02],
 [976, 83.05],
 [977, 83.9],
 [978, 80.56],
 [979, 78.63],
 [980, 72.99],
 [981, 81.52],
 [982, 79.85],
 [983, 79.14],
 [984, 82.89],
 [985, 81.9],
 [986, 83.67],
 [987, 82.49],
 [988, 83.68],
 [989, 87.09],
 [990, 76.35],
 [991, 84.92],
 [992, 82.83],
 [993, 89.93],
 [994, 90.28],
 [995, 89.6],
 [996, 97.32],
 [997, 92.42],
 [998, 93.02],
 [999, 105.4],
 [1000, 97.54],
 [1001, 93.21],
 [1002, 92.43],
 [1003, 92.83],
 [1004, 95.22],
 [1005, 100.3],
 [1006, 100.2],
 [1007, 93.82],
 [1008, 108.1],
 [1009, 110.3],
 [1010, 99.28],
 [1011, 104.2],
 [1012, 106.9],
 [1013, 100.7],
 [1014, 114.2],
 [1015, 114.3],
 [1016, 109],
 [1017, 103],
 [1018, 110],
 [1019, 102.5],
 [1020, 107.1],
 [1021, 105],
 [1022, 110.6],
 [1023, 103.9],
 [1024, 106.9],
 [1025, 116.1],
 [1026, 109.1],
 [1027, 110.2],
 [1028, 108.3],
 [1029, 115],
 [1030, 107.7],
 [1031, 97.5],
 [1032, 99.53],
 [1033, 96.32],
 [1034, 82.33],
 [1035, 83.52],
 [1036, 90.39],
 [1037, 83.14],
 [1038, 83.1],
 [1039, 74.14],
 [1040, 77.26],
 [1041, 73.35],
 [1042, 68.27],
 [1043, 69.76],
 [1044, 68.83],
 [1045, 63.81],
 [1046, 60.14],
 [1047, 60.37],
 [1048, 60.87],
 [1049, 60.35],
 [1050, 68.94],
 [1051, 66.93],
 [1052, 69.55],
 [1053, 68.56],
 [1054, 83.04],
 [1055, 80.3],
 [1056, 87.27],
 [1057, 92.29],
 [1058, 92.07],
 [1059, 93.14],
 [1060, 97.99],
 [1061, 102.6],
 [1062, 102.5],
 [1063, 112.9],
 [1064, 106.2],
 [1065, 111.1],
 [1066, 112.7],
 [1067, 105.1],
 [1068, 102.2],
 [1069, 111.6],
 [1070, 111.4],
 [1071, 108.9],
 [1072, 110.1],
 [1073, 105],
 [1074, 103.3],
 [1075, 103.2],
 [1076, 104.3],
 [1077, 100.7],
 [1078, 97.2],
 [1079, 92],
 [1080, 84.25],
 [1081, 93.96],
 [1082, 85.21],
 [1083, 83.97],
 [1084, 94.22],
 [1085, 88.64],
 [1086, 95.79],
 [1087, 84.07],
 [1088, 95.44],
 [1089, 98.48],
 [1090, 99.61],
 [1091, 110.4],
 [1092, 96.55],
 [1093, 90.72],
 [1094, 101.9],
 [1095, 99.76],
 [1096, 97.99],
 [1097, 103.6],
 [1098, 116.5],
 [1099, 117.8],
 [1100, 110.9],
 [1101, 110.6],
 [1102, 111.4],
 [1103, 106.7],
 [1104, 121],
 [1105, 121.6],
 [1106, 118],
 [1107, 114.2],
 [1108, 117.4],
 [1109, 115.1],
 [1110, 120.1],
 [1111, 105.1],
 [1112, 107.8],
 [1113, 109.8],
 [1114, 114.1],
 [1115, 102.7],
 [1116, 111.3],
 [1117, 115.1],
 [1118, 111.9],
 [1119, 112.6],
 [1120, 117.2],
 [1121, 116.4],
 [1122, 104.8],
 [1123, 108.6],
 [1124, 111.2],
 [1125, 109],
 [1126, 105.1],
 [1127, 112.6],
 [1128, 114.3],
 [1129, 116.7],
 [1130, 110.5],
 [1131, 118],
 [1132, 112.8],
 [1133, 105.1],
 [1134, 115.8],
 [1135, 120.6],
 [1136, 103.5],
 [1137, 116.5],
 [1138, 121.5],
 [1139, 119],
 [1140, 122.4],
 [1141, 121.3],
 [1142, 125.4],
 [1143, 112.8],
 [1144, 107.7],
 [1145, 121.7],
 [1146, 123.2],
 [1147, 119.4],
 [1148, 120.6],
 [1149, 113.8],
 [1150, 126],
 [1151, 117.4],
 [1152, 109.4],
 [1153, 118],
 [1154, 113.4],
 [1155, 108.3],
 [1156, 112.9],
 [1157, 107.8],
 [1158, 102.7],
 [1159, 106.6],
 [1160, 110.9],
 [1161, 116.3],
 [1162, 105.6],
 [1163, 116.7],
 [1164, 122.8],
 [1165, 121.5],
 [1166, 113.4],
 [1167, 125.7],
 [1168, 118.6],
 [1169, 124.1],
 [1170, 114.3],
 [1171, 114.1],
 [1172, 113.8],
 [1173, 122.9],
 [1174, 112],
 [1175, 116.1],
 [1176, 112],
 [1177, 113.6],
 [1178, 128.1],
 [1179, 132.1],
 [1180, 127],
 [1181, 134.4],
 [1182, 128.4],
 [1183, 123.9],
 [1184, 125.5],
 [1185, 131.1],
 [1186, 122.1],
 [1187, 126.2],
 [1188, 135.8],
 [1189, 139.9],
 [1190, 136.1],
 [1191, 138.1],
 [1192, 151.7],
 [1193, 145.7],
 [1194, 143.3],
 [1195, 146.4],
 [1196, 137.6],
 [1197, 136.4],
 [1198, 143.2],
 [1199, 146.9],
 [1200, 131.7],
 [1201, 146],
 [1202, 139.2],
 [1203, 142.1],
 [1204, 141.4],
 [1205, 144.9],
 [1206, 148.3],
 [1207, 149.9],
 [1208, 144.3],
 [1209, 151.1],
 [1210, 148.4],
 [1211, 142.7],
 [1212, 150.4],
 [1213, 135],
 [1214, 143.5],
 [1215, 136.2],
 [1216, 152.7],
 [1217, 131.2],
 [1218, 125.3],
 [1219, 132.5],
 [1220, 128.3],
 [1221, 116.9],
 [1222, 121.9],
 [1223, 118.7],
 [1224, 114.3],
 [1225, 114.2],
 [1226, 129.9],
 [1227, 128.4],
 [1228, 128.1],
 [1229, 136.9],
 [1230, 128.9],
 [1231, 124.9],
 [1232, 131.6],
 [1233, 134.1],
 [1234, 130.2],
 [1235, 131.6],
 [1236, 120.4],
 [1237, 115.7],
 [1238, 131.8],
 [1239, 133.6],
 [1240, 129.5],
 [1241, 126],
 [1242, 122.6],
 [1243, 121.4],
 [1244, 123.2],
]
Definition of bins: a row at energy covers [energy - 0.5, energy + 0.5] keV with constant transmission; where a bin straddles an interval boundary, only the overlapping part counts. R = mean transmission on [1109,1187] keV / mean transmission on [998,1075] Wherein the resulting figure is 1.22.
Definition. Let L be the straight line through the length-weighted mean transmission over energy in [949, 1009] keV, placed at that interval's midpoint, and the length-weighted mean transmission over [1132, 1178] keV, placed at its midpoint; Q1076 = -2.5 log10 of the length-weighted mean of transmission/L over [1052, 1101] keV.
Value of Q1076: 0.05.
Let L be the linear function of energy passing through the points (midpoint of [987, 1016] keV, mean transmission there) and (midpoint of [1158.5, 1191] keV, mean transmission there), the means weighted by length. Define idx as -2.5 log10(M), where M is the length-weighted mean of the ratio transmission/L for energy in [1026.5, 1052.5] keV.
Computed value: 0.25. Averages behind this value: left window 96.3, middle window 80.8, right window 122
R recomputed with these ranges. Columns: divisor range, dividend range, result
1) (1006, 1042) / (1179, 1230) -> 1.36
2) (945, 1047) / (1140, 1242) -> 1.40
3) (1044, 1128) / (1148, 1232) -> 1.28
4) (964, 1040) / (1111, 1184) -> 1.24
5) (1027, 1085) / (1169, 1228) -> 1.47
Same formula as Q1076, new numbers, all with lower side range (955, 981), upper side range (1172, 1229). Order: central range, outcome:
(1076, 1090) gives 0.175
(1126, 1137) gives 0.058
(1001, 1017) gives -0.105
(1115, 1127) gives 0.056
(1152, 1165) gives 0.116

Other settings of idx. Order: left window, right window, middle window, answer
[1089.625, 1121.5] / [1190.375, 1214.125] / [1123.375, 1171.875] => 0.09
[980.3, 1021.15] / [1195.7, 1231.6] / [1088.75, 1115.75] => 0.05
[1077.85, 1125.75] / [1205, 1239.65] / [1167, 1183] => 0.01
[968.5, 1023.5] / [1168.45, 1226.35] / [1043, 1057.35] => 0.42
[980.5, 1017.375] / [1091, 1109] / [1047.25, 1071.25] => 0.13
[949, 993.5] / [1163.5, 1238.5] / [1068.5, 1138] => 0.05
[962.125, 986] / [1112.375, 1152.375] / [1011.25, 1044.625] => -0.05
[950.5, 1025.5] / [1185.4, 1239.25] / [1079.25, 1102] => 0.14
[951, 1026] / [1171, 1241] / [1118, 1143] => 0.04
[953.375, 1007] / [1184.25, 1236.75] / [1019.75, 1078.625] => 0.10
